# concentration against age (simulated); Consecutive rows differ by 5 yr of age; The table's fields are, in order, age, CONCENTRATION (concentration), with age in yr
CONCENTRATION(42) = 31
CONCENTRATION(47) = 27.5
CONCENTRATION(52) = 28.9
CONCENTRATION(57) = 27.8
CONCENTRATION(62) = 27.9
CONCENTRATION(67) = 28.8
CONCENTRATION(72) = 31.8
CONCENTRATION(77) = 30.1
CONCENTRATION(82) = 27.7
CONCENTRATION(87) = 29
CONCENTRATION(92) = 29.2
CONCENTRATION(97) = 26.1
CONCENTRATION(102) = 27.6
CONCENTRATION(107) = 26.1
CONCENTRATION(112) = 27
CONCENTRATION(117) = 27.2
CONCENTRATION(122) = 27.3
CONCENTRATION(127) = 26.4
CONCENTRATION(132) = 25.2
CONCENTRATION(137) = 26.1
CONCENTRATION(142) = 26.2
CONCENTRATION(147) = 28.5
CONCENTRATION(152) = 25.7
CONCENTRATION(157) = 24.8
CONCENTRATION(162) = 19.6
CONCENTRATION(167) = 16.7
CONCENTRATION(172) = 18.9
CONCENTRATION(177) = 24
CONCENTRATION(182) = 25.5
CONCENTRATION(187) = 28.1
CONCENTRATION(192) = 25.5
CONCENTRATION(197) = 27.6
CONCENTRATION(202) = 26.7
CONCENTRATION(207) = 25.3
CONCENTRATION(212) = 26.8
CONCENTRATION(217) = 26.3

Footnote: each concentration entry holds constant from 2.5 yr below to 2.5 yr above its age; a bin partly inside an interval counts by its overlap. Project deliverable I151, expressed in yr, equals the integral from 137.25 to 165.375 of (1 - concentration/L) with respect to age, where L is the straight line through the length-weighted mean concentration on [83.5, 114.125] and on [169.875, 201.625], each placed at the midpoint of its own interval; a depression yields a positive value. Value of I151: 1.4 yr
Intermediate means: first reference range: 27.5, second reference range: 25.1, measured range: 24.8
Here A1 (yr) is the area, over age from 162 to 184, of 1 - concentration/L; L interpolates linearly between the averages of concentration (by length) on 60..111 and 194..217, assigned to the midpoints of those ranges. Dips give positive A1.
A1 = 4.9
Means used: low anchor 28.4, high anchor 26.5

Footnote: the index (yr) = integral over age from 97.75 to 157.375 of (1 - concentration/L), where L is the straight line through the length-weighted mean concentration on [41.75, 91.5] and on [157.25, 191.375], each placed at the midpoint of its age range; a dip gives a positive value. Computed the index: -3.03 yr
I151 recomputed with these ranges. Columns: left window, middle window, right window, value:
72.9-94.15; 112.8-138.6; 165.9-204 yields 0.7 yr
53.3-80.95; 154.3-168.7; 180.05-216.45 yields 3.5 yr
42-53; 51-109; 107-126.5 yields -1.1 yr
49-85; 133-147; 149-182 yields -1.6 yr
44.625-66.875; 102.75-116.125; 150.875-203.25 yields -0.3 yr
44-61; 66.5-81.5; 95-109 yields -1.4 yr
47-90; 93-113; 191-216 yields 1.0 yr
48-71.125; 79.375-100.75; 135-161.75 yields -0.3 yr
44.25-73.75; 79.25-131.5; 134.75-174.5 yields -2.4 yr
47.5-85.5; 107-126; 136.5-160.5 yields 0.1 yr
